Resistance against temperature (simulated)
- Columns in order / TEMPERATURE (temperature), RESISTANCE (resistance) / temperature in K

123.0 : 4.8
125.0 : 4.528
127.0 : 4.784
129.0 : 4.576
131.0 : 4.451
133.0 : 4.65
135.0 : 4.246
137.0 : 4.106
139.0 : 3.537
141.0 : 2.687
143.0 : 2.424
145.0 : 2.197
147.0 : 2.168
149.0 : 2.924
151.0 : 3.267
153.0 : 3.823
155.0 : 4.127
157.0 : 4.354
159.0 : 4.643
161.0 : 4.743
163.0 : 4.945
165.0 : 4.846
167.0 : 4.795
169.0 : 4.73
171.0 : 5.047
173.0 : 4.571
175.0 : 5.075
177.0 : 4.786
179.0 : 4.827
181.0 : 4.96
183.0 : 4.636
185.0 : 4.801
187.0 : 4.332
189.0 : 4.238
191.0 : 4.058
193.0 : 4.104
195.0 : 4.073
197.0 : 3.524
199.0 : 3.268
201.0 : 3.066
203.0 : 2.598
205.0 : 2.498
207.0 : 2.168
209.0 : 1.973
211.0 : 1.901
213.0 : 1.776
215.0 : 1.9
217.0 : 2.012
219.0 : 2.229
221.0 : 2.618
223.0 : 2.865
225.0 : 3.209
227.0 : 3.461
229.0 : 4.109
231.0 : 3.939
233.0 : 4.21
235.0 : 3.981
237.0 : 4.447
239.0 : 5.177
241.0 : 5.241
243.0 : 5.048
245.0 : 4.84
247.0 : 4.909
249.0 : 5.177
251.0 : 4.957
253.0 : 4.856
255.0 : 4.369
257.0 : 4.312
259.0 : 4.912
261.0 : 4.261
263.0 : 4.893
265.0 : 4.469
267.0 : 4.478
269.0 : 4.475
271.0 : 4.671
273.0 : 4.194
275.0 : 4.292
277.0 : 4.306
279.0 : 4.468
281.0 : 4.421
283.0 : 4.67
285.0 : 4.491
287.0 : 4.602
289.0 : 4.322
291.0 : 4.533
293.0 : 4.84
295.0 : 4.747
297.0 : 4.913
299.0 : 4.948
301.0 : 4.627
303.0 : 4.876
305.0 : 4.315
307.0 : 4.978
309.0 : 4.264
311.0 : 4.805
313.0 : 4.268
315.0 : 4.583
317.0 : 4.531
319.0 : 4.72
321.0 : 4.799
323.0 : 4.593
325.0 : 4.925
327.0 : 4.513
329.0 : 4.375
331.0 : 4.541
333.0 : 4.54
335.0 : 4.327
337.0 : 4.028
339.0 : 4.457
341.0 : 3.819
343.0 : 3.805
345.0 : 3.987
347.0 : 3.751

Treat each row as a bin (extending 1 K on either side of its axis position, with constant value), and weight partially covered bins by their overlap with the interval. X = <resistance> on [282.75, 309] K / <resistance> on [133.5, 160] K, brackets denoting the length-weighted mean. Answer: 1.35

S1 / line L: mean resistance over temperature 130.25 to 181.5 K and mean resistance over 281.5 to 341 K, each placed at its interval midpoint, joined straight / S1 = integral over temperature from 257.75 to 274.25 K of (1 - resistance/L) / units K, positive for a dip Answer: -0.4 K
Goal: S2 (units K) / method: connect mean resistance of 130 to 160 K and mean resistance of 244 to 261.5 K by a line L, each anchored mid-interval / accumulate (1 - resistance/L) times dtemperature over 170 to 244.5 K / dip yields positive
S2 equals 9.1 K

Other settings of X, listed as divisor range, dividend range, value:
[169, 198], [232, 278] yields 1.03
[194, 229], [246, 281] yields 1.70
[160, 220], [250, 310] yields 1.22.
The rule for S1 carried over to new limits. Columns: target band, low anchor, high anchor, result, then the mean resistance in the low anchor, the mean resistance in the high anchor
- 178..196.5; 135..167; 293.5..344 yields -2.6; 3.71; 4.53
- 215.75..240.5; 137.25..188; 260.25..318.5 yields 4.7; 4.13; 4.56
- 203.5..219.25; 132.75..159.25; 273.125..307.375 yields 7.5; 3.45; 4.59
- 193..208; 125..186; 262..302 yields 4.3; 4.2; 4.57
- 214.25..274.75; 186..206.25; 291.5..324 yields -1.3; 3.56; 4.67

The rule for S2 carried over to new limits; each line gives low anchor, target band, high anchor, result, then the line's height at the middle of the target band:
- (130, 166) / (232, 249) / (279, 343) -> -2.2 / 4.22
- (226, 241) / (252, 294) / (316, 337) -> -1.2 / 4.39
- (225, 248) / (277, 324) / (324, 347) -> -3.1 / 4.33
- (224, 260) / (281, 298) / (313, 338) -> -0.4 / 4.52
